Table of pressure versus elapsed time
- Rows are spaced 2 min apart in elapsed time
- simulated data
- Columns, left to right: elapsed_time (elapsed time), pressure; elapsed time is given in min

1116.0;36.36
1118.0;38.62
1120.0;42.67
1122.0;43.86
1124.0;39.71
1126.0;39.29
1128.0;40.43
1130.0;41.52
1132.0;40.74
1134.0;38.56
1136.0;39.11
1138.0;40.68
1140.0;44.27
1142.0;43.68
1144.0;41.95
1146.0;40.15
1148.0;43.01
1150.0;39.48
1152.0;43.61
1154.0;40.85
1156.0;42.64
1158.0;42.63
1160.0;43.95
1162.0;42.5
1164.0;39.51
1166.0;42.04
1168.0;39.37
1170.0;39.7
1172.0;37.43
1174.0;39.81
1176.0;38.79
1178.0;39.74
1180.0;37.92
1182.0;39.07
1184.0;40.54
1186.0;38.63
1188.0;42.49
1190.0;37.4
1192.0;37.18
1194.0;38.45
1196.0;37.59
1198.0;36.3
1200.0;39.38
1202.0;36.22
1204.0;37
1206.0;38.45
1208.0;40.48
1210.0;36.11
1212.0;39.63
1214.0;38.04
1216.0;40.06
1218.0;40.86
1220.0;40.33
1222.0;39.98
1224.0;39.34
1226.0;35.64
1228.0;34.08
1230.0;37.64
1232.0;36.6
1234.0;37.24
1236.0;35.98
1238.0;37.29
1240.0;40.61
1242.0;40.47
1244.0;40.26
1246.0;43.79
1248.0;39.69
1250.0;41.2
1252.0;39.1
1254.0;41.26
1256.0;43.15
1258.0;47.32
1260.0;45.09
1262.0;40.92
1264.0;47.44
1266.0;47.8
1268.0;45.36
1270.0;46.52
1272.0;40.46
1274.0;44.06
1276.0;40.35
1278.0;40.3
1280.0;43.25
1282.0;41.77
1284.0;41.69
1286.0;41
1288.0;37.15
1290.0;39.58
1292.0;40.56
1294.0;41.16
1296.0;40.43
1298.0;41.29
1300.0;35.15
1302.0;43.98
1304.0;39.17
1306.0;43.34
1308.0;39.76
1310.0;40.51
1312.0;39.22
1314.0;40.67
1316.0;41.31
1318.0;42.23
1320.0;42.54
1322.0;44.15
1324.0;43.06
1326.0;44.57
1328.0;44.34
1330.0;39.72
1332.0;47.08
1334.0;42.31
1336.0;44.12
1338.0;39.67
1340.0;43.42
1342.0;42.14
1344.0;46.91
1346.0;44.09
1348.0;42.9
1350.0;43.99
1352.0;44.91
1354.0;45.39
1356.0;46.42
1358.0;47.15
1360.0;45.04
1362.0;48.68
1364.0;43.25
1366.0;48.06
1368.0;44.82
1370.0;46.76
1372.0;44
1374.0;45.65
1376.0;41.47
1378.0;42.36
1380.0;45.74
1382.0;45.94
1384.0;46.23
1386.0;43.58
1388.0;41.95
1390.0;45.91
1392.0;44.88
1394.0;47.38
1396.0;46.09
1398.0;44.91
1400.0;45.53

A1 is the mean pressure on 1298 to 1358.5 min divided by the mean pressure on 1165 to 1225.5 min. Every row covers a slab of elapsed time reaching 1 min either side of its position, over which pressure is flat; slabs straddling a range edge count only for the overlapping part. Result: 1.1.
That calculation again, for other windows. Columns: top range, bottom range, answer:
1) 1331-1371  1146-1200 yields 1.12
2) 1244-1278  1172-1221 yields 1.11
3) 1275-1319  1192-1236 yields 1.07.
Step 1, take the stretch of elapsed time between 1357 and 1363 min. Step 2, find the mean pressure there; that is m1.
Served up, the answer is 47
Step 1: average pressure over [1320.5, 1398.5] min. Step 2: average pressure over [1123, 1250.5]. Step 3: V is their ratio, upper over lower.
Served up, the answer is 1.1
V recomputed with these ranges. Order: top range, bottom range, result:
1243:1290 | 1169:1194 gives 1.09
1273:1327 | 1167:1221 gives 1.06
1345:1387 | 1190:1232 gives 1.18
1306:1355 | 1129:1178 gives 1.04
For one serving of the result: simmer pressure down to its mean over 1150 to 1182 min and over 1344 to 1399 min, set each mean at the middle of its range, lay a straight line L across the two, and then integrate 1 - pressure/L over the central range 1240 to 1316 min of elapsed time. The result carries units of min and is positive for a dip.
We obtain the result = 2.37 min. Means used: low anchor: 40.6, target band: 41.7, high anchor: 45.1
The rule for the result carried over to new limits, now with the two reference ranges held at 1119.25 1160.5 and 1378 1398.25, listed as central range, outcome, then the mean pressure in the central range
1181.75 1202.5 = 1.9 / 38.5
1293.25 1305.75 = 1.0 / 40.4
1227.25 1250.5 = 2.3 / 38.7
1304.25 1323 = 1.1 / 41.4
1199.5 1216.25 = 1.7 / 38.3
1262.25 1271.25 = -0.6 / 46.1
